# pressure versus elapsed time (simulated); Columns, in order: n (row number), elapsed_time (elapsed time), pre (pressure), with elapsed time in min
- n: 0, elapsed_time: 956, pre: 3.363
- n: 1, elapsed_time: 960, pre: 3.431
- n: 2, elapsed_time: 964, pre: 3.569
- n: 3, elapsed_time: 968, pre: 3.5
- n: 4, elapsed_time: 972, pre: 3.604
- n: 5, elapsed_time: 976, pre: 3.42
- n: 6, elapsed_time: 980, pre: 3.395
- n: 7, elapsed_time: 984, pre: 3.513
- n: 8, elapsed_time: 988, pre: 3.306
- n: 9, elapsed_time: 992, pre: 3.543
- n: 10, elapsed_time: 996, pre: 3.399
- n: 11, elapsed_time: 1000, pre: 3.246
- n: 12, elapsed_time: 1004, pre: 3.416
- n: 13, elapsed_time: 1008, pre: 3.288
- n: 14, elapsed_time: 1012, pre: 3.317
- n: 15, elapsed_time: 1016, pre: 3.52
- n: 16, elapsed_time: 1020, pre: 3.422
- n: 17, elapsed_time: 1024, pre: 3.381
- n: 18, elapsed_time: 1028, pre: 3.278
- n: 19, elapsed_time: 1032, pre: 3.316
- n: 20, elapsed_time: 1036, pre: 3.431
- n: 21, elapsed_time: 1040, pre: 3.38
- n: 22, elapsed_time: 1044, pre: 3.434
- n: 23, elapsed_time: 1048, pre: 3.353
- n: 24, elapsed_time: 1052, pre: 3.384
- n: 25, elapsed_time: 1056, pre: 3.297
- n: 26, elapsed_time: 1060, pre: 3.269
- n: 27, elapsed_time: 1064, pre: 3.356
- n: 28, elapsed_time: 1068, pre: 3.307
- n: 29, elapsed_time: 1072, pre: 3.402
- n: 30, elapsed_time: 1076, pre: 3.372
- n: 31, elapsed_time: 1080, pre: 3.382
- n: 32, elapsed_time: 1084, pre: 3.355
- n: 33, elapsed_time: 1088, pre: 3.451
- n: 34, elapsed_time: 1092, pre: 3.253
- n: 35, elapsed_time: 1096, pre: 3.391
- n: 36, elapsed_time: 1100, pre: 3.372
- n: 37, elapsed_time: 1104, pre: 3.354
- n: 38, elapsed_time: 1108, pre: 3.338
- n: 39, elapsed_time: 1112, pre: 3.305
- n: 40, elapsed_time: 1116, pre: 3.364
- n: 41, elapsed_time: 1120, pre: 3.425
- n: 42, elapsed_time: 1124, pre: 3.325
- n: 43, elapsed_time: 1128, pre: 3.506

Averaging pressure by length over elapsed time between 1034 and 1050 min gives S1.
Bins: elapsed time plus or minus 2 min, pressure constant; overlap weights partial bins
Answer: 3.4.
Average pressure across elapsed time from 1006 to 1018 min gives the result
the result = 3.38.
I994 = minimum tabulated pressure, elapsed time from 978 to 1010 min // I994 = 3.246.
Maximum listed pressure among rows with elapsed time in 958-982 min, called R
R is 3.604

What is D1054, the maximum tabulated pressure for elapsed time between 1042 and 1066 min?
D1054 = 3.434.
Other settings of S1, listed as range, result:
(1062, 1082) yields 3.36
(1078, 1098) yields 3.37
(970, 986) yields 3.48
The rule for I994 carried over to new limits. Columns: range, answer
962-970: 3.5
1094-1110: 3.338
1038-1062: 3.269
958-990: 3.306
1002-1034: 3.278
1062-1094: 3.253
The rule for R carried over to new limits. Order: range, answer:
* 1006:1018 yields 3.52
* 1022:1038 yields 3.431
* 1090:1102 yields 3.391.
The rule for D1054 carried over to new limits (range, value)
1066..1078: 3.402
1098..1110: 3.372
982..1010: 3.543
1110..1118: 3.364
